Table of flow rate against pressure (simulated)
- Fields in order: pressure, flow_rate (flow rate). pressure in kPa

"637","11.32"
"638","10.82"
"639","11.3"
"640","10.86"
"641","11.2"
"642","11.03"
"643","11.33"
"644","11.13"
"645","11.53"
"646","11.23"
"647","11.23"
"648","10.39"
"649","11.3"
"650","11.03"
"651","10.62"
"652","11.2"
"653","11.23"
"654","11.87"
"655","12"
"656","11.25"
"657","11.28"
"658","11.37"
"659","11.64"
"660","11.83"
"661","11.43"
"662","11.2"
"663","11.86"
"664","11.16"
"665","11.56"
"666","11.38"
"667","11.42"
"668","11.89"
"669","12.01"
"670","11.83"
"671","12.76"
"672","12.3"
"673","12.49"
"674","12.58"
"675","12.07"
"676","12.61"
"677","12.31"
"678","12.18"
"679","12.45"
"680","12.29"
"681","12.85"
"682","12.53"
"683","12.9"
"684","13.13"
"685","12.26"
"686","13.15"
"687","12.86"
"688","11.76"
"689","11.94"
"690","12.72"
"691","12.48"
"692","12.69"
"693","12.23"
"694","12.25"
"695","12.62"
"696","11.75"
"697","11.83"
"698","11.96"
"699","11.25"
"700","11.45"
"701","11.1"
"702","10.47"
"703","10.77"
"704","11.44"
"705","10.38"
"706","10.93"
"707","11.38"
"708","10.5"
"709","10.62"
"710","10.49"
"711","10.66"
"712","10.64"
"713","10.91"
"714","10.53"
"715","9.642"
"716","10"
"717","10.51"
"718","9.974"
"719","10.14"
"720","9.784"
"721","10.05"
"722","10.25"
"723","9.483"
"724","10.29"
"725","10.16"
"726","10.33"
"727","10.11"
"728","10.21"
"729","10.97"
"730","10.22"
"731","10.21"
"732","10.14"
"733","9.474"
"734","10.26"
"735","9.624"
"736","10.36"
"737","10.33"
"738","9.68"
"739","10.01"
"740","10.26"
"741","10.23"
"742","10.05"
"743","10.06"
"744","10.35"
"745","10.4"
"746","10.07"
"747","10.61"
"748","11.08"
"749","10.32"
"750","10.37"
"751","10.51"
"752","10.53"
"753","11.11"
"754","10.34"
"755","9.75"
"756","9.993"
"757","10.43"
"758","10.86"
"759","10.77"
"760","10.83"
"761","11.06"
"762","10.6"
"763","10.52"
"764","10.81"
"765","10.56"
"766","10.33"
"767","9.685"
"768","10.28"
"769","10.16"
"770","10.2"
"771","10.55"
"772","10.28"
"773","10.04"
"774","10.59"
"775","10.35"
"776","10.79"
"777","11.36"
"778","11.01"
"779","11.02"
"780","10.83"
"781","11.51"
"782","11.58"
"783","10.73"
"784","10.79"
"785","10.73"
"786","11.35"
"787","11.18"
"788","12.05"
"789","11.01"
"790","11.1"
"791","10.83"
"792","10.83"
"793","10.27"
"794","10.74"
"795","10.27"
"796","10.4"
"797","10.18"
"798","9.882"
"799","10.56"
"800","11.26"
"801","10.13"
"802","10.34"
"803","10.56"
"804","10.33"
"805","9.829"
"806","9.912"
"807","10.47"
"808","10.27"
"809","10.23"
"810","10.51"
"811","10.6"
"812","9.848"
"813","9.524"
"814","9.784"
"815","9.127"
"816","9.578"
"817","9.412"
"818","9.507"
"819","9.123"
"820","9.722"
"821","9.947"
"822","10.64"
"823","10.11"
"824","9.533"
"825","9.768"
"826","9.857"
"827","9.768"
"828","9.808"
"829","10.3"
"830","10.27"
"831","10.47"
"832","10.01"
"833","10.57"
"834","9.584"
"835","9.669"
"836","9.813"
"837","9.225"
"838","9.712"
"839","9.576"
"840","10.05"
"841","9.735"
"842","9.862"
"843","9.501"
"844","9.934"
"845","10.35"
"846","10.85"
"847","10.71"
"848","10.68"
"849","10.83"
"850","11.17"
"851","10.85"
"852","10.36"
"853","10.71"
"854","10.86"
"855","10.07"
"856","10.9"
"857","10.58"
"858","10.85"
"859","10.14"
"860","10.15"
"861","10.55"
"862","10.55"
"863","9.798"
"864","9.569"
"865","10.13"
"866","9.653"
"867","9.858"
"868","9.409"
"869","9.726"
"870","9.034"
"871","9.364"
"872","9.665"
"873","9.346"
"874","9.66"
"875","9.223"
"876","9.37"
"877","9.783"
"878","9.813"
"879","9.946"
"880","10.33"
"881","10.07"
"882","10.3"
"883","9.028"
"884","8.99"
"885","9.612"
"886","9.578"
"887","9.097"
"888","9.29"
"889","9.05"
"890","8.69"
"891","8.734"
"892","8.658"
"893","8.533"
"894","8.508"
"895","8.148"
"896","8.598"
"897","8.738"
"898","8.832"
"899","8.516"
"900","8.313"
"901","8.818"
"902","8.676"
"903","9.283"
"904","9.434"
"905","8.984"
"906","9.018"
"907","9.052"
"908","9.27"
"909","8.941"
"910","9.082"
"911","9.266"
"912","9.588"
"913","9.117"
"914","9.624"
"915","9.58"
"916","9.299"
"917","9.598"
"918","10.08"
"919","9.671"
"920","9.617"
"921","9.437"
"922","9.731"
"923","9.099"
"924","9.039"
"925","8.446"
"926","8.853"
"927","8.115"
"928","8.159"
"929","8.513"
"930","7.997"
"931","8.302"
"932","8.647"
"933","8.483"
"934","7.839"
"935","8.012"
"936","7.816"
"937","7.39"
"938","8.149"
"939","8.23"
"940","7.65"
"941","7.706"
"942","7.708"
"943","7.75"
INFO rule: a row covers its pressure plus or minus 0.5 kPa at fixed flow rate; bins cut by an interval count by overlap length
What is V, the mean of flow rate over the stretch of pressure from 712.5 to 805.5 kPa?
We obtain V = 10.5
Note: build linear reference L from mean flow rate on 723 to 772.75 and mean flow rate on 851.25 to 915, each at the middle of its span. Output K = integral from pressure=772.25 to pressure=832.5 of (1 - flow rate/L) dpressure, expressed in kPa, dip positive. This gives -2.34 kPa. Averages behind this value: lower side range 10.3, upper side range 9.48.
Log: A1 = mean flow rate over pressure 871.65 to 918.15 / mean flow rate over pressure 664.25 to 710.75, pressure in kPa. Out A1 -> 0.8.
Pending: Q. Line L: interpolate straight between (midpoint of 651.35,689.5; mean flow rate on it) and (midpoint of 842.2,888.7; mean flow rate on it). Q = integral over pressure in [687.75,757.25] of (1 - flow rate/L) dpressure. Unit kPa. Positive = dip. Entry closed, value 5.0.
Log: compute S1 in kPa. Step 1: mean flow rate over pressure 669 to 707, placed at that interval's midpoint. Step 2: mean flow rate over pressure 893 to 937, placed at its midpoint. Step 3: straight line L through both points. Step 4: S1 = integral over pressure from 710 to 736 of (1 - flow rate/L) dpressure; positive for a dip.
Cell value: 3.1 kPa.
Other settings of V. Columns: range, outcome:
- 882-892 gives 9.15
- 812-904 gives 9.72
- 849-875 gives 10.1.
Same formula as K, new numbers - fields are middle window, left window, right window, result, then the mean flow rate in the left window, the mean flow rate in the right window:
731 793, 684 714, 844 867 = 3.2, 11.6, 10.4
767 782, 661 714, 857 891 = 0.2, 11.8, 9.68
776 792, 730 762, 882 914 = -1.8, 10.3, 8.98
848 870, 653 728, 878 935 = -1.7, 11.5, 9.04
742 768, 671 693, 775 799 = 2.1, 12.5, 10.9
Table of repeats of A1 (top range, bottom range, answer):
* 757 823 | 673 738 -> 0.93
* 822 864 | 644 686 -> 0.86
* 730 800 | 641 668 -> 0.93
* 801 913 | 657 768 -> 0.88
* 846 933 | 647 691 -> 0.79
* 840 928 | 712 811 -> 0.91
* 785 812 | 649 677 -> 0.90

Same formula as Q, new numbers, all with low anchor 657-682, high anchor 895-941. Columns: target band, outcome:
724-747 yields 2.0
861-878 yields -0.4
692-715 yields 0.7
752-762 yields 0.3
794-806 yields 0.0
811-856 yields -0.7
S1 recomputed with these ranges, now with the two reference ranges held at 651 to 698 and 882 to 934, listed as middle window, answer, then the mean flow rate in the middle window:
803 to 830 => 0.7 kPa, 9.92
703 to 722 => 1.8 kPa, 10.5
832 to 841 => 0.1 kPa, 9.79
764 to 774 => 0.5 kPa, 10.3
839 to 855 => -1.0 kPa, 10.4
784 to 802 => -0.4 kPa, 10.7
